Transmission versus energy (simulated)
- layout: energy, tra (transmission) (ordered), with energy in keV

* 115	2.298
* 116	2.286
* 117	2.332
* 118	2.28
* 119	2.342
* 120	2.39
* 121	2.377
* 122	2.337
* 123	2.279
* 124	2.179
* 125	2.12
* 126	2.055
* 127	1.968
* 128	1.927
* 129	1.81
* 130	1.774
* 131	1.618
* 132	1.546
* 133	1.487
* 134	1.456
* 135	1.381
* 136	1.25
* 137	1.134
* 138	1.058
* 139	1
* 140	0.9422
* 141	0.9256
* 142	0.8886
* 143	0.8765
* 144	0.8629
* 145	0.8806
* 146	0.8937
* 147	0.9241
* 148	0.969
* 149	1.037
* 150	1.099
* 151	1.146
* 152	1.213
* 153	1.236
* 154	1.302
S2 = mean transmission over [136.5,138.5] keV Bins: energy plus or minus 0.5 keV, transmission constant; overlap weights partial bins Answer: 1.1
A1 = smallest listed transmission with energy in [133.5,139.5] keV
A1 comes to 1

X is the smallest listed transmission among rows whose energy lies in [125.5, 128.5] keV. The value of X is 1.927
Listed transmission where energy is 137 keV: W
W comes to 1.134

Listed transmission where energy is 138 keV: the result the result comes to 1.058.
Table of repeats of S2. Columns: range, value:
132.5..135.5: 1.44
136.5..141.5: 1.01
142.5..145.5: 0.873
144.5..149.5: 0.941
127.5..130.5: 1.84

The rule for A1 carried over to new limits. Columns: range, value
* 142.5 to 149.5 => 0.8629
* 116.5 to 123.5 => 2.279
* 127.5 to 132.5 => 1.546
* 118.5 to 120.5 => 2.342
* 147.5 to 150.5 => 0.969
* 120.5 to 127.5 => 1.968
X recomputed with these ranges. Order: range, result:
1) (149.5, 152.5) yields 1.099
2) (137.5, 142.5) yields 0.8886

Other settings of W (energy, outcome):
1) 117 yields 2.332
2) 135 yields 1.381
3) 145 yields 0.8806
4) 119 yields 2.342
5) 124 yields 2.179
